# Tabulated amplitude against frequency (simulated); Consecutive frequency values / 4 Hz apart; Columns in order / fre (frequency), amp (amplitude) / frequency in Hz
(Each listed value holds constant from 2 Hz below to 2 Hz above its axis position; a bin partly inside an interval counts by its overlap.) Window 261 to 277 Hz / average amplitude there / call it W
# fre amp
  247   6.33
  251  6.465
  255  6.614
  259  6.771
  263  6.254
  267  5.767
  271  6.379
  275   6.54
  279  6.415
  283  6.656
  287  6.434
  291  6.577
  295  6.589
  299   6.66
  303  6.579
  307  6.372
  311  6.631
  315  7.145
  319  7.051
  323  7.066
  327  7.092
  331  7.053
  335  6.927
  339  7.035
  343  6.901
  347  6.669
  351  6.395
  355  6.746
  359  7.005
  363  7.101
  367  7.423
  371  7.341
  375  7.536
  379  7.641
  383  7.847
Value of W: 6.24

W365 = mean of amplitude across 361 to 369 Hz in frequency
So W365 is 7.26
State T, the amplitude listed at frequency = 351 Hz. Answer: 6.395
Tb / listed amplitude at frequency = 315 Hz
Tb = 7.145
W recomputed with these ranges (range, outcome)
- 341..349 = 6.79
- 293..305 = 6.61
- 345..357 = 6.6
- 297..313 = 6.56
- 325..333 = 7.07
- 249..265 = 6.53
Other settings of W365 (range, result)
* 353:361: 6.88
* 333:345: 6.95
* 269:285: 6.5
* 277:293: 6.52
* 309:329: 7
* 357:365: 7.05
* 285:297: 6.53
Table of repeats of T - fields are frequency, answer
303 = 6.579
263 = 6.254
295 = 6.589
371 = 7.341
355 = 6.746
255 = 6.614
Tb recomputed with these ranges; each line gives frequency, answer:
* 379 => 7.641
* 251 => 6.465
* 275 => 6.54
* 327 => 7.092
